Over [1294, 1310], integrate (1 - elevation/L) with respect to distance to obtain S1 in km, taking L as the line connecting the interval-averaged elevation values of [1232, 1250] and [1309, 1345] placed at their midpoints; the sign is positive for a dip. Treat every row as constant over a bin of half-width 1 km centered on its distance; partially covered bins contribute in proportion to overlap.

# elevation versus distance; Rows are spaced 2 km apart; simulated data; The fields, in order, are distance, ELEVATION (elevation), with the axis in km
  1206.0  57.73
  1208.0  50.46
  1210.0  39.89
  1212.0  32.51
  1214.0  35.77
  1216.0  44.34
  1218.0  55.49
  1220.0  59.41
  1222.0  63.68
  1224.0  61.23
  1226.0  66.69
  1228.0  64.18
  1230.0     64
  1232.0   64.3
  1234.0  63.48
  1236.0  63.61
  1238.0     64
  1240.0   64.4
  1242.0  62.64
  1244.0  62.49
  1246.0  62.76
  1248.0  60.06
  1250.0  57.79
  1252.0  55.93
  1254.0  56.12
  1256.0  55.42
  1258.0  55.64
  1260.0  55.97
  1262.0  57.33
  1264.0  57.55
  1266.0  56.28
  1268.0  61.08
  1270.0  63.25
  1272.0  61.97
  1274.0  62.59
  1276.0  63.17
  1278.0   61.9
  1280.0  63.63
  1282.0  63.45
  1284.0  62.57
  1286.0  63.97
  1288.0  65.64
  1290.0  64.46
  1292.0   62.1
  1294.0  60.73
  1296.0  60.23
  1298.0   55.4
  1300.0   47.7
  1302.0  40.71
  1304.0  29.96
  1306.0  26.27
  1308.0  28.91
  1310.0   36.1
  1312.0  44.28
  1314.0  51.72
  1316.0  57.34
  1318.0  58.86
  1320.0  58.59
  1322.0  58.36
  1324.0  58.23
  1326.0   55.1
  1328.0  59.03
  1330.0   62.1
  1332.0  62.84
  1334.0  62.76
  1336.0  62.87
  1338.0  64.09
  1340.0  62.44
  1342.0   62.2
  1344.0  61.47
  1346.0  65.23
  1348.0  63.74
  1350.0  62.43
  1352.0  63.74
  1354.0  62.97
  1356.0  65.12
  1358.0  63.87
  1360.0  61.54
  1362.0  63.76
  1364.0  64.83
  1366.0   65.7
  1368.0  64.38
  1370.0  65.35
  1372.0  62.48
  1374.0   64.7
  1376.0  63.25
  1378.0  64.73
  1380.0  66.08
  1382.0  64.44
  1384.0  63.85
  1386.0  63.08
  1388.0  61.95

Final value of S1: 4.6 km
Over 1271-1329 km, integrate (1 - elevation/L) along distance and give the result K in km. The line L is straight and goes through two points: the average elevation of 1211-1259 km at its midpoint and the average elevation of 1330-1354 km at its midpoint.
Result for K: 6.1 km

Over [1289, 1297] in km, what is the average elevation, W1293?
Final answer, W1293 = 61.9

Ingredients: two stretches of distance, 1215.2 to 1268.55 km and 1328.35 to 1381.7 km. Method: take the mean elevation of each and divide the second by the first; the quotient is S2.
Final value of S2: 1.1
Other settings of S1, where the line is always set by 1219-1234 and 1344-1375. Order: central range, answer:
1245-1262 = 1.6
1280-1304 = 2.2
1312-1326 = 1.7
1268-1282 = 0.2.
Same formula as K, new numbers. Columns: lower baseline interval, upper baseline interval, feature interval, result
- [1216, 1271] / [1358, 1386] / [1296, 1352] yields 7.6 km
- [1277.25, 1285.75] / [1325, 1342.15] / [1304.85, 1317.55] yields 4.2 km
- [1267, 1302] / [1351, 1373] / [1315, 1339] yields 1.0 km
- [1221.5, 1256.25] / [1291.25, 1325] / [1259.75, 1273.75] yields -0.7 km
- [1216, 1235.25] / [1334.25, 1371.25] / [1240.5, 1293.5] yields 1.4 km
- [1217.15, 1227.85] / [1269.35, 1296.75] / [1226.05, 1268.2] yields 1.2 km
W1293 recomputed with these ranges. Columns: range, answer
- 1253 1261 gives 55.8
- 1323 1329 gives 57.5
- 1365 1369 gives 65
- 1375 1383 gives 64.6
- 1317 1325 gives 58.5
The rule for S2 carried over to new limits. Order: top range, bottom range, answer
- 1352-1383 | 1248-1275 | 1.10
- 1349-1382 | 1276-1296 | 1.02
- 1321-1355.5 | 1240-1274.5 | 1.04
